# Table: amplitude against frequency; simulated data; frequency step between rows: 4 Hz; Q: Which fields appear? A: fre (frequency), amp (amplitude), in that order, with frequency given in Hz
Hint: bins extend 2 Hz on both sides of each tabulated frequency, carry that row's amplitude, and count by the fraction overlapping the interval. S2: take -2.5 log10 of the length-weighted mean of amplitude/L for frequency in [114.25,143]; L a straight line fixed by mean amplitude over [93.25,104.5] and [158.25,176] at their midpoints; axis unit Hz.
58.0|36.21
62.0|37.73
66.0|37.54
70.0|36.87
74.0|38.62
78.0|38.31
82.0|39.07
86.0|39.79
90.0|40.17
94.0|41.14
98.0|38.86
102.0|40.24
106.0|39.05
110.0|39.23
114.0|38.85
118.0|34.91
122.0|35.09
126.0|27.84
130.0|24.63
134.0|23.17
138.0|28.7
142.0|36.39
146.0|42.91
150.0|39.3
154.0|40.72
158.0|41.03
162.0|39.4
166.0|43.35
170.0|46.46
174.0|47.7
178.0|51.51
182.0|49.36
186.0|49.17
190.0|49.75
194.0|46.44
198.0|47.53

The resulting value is 0.340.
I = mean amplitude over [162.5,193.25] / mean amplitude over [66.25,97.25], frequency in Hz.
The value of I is 1.22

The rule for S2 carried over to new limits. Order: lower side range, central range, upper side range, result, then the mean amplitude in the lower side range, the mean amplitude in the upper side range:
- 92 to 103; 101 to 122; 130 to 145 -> -0.05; 40.1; 29.7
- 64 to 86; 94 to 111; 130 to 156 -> -0.08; 38.2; 34.4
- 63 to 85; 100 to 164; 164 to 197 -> 0.21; 38.1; 48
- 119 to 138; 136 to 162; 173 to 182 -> -0.03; 28.2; 49.8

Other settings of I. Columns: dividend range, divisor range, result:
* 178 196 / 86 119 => 1.25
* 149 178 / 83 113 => 1.09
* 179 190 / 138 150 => 1.31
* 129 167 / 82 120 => 0.92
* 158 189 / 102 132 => 1.34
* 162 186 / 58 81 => 1.25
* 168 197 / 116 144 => 1.61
